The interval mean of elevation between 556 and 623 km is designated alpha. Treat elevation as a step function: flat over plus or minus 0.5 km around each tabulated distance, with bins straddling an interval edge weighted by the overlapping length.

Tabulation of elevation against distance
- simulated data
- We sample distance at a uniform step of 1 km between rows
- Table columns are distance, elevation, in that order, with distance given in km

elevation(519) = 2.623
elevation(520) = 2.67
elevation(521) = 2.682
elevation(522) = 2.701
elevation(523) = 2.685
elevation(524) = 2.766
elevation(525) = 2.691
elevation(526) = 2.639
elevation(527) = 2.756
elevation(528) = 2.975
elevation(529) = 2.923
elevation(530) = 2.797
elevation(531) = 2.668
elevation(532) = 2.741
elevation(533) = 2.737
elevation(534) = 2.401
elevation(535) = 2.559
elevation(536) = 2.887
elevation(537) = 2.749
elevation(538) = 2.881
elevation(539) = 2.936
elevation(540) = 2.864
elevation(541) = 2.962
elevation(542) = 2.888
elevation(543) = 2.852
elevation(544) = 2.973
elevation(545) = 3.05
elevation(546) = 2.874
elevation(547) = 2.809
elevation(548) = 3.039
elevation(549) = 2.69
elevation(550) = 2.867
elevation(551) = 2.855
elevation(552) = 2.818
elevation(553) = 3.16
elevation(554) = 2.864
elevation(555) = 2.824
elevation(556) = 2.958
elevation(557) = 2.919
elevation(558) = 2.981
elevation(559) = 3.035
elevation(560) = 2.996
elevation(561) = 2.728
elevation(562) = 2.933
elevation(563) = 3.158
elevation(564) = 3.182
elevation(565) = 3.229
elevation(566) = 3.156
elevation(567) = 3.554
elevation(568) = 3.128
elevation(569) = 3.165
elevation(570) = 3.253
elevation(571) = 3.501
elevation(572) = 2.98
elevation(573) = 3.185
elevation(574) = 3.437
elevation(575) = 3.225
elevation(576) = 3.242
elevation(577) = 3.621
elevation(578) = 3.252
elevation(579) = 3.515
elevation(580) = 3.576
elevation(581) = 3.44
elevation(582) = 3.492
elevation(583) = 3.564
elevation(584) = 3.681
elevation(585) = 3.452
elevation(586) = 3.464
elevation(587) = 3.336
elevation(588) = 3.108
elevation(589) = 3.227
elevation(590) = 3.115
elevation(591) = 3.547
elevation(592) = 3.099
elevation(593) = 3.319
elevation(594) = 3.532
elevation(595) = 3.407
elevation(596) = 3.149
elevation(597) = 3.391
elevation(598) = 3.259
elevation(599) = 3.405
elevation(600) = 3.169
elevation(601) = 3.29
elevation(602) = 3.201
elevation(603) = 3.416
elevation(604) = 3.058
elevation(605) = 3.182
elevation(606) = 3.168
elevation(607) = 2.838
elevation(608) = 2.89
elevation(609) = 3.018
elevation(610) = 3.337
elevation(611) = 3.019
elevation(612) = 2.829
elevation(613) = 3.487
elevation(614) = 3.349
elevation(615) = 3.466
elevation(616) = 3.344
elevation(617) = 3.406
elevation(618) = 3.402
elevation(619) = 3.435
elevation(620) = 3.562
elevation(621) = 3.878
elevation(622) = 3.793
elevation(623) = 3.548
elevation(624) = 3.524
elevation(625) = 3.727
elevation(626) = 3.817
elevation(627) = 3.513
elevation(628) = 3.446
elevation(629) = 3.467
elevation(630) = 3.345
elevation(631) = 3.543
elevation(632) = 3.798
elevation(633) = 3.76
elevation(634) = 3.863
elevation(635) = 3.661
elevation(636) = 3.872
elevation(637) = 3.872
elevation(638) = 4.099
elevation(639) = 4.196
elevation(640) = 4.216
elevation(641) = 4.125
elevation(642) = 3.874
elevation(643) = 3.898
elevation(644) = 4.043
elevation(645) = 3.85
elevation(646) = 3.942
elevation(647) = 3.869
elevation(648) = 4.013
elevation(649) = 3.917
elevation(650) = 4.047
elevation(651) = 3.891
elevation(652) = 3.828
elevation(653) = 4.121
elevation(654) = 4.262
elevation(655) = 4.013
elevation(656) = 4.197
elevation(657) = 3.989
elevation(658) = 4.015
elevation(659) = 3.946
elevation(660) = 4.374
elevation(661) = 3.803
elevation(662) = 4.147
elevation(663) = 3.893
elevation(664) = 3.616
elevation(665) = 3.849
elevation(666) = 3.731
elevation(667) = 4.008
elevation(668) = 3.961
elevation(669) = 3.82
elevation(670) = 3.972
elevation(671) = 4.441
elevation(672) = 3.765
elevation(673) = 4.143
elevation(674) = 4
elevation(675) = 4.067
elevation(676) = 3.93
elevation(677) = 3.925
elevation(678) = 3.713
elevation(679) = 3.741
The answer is 3.28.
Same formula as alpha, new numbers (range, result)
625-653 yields 3.85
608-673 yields 3.77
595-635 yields 3.39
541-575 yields 3.03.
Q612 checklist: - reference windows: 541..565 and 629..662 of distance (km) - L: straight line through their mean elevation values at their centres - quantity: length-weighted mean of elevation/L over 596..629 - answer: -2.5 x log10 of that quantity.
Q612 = 0.07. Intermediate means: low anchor 2.94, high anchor 3.94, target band 3.35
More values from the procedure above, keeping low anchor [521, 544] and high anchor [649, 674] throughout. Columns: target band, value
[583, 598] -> -0.01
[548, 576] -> 0.00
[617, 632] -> 0.02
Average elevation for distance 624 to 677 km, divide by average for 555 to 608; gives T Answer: 1.20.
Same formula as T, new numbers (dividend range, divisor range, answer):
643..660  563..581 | 1.21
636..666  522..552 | 1.42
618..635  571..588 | 1.07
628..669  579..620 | 1.19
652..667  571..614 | 1.21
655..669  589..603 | 1.20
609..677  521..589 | 1.25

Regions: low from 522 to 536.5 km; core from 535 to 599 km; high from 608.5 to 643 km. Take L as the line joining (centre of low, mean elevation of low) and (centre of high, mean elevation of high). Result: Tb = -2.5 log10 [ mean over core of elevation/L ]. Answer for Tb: -0.02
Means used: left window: 2.73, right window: 3.61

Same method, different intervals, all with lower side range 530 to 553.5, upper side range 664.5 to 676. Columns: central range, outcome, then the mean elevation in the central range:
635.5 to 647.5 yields -0.075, 3.99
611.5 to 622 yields 0.022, 3.43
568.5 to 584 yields -0.077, 3.37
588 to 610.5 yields 0.039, 3.23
